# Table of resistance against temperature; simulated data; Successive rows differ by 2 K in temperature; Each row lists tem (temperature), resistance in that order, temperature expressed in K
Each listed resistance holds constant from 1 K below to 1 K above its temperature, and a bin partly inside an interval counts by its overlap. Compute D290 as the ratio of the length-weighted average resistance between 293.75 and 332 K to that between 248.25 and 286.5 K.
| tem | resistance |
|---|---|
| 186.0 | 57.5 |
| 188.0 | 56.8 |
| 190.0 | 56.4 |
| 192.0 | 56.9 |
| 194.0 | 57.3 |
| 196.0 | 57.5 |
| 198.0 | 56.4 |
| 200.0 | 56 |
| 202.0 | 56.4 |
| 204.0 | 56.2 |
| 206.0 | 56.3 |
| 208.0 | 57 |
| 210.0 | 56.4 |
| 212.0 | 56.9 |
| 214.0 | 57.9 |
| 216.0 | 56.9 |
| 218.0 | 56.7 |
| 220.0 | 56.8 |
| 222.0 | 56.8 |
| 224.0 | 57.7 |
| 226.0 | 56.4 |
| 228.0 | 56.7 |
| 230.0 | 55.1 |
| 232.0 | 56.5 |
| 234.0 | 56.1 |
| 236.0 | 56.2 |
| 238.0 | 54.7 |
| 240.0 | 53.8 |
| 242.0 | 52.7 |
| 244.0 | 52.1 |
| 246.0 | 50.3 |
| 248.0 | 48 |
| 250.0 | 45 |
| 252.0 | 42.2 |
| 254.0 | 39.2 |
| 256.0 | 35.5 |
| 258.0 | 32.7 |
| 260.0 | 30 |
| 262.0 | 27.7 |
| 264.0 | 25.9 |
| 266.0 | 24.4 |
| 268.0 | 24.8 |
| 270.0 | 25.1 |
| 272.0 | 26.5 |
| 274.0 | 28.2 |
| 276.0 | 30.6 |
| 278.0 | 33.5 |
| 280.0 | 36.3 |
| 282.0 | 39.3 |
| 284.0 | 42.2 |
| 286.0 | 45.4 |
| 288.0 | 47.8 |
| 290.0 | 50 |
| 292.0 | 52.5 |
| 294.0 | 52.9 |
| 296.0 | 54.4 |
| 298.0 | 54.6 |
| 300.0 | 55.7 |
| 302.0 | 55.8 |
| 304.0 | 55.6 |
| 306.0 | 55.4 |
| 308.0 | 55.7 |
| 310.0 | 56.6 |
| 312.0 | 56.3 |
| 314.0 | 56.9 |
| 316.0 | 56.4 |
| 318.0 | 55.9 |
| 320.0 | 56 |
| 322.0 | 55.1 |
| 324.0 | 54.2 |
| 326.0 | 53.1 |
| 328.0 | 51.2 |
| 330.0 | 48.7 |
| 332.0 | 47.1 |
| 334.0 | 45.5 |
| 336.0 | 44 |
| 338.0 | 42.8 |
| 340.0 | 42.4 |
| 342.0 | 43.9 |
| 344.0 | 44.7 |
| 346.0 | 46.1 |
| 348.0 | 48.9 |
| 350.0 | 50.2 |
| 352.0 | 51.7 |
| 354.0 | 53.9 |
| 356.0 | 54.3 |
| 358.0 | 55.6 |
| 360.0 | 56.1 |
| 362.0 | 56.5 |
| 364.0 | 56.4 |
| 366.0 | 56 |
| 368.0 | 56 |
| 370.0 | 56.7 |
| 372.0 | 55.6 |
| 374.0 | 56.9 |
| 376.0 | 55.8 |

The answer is 1.6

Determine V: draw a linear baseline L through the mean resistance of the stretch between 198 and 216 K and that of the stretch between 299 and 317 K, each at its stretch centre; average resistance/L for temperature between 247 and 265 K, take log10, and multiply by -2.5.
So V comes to 0.48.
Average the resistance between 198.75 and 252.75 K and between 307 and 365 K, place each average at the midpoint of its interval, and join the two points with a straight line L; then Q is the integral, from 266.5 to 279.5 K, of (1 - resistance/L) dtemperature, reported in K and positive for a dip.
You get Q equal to 6.10 K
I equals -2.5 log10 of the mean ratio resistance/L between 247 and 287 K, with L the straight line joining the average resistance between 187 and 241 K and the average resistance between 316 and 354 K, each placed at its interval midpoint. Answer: 0.48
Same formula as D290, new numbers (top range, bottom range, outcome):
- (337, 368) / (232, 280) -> 1.29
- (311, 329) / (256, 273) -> 1.99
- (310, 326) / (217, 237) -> 0.99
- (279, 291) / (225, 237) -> 0.77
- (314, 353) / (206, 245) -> 0.89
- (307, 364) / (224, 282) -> 1.24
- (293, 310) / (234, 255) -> 1.11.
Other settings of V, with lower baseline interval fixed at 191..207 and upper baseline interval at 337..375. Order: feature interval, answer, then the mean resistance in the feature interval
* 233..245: 0.02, 54.3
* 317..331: -0.01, 53.5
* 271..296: 0.30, 41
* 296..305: -0.04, 55.3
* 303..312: -0.05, 55.9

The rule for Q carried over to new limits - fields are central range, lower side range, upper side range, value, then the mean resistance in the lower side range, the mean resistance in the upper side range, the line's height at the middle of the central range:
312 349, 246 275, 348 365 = -1.35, 33.1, 54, 48.4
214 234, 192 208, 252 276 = -4.41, 56.6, 29.7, 46.5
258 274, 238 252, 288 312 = 7.68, 50.1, 54.3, 51.7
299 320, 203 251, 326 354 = -2.87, 55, 47.2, 49.3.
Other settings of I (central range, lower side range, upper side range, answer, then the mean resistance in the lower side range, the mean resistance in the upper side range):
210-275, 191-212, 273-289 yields 0.05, 56.7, 37.9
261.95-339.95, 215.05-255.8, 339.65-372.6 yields 0.15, 52.6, 52.2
